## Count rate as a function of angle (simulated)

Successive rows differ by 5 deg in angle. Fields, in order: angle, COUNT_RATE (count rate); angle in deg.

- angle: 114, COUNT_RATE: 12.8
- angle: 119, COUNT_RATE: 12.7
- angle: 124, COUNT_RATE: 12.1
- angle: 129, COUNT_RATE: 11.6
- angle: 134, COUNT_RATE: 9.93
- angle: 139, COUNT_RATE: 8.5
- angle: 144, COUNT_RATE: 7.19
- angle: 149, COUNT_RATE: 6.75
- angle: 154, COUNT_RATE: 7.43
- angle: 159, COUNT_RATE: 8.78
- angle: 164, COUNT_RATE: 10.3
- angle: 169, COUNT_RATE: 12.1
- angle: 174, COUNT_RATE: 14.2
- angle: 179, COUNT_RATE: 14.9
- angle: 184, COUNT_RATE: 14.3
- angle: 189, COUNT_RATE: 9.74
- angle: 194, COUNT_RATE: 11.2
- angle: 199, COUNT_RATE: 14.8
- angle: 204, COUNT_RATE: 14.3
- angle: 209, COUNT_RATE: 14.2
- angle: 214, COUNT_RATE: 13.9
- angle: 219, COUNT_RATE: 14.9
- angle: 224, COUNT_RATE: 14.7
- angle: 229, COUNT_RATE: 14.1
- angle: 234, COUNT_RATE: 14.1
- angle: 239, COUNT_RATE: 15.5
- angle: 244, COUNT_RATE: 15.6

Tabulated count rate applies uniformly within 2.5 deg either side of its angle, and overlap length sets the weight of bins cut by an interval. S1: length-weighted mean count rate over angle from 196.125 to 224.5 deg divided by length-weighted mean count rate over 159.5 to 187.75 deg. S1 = 1.13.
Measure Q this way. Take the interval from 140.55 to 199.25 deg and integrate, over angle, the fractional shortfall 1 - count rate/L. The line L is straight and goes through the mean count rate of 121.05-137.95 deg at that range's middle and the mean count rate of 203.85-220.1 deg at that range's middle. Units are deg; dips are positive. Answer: 8.90 deg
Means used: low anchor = 11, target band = 10.8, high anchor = 14.3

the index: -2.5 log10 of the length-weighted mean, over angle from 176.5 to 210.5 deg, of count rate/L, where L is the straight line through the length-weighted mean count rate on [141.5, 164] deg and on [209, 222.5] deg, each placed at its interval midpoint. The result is -0.11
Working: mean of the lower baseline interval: 7.84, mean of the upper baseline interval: 14.4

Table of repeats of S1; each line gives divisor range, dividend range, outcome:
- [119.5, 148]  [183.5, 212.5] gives 1.32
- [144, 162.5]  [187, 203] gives 1.58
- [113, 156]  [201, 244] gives 1.48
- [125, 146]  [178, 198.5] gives 1.32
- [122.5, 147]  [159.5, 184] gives 1.31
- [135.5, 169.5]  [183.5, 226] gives 1.58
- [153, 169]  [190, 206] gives 1.38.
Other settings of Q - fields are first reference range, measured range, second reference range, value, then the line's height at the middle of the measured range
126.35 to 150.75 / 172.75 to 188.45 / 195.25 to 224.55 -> -2.4 deg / 12.1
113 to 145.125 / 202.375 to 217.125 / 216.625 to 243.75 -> -0.2 deg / 13.9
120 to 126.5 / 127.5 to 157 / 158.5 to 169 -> 7.6 deg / 11.3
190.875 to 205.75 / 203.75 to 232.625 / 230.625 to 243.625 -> -0.6 deg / 14.1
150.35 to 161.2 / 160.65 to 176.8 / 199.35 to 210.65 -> -4.0 deg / 9.63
